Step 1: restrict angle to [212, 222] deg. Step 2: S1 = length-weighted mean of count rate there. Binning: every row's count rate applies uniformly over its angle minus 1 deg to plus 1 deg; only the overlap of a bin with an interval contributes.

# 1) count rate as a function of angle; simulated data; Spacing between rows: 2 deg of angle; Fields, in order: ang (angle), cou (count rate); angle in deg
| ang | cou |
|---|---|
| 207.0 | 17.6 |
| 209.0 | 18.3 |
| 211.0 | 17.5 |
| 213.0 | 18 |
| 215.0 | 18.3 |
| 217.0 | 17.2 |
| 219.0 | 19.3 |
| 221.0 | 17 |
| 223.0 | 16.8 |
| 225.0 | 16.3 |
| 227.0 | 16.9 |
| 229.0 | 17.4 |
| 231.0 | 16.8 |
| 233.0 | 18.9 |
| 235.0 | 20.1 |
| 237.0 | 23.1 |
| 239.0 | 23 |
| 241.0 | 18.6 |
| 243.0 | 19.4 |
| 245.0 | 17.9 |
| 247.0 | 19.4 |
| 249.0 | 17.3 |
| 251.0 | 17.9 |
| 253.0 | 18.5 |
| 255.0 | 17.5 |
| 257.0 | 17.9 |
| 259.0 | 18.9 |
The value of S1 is 18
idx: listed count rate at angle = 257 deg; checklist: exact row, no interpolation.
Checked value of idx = 17.9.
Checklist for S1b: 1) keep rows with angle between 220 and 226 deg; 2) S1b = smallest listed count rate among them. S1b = 16.3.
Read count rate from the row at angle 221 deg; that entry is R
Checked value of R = 17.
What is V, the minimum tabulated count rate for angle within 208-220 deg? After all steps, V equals 17.2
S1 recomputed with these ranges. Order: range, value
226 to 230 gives 17.1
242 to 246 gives 18.6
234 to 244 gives 20.8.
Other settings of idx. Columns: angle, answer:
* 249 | 17.3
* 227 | 16.9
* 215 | 18.3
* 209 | 18.3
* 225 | 16.3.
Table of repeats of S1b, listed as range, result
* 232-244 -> 18.6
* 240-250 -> 17.3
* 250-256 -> 17.5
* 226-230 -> 16.9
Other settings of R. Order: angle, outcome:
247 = 19.4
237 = 23.1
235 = 20.1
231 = 16.8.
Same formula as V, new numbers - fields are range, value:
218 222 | 17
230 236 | 16.8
